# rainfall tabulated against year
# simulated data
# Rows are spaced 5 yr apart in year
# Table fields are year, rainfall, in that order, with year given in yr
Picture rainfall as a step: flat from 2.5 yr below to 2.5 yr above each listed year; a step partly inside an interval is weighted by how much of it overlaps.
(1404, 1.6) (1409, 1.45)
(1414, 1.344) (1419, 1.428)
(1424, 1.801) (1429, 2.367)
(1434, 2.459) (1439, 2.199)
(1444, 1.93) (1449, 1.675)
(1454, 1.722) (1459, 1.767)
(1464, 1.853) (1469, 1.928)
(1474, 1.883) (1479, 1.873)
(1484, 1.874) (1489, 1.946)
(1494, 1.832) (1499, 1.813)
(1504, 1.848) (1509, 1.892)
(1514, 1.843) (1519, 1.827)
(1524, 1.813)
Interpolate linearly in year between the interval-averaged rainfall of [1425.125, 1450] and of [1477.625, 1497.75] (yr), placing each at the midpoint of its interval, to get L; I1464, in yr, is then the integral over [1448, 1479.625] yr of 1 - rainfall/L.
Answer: 2.8 yr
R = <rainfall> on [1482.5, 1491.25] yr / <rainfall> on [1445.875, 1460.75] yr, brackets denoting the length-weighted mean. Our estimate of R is 1.1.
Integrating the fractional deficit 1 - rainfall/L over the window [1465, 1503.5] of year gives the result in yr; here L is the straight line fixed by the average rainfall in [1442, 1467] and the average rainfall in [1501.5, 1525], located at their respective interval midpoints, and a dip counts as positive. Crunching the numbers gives -1.2 yr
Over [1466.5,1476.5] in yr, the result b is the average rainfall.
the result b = 1.91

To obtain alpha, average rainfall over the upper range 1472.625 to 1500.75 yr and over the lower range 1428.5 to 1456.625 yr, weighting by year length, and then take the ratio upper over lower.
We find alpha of 0.92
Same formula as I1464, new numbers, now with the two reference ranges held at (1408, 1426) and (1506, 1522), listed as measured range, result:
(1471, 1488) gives -1.5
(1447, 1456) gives -0.4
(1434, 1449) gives -4.5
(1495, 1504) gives -0.1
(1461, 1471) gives -1.2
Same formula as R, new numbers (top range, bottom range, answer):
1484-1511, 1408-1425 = 1.26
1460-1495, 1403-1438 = 1.04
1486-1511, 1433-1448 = 0.88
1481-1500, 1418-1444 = 0.90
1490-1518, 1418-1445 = 0.89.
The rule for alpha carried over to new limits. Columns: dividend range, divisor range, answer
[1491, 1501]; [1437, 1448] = 0.91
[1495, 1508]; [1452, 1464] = 1.04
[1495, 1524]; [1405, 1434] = 1.06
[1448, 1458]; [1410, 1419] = 1.24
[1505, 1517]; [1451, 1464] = 1.06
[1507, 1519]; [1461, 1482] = 0.99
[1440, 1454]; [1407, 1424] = 1.25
